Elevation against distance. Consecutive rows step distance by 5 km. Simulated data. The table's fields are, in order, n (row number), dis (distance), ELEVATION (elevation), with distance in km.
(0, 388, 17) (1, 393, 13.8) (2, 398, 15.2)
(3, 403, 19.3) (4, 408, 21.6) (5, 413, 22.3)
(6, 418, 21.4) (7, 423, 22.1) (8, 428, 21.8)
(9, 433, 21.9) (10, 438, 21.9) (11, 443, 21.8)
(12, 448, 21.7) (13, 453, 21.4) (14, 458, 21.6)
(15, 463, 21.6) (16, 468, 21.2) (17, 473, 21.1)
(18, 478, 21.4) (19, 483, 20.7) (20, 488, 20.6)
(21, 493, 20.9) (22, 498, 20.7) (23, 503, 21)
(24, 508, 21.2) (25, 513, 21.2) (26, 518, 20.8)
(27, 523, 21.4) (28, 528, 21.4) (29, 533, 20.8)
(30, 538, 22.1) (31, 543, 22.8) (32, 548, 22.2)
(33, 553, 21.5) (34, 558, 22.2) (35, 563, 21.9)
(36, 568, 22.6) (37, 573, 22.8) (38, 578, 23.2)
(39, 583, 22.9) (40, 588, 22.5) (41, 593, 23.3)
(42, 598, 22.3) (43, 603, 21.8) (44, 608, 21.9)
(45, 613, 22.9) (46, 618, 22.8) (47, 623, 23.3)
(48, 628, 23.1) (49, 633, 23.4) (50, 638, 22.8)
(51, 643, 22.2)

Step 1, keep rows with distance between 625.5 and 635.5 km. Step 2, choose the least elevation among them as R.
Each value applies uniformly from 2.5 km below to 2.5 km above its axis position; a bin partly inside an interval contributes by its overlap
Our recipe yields 23.1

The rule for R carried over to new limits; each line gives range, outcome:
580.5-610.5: 21.8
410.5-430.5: 21.4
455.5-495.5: 20.6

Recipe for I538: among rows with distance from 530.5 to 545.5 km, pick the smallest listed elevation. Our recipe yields 20.8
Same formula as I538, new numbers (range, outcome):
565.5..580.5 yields 22.6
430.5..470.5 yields 21.2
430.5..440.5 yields 21.9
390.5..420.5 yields 13.8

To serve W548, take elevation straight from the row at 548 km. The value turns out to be 22.2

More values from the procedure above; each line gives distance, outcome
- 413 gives 22.3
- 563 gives 21.9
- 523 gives 21.4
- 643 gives 22.2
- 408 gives 21.6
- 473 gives 21.1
